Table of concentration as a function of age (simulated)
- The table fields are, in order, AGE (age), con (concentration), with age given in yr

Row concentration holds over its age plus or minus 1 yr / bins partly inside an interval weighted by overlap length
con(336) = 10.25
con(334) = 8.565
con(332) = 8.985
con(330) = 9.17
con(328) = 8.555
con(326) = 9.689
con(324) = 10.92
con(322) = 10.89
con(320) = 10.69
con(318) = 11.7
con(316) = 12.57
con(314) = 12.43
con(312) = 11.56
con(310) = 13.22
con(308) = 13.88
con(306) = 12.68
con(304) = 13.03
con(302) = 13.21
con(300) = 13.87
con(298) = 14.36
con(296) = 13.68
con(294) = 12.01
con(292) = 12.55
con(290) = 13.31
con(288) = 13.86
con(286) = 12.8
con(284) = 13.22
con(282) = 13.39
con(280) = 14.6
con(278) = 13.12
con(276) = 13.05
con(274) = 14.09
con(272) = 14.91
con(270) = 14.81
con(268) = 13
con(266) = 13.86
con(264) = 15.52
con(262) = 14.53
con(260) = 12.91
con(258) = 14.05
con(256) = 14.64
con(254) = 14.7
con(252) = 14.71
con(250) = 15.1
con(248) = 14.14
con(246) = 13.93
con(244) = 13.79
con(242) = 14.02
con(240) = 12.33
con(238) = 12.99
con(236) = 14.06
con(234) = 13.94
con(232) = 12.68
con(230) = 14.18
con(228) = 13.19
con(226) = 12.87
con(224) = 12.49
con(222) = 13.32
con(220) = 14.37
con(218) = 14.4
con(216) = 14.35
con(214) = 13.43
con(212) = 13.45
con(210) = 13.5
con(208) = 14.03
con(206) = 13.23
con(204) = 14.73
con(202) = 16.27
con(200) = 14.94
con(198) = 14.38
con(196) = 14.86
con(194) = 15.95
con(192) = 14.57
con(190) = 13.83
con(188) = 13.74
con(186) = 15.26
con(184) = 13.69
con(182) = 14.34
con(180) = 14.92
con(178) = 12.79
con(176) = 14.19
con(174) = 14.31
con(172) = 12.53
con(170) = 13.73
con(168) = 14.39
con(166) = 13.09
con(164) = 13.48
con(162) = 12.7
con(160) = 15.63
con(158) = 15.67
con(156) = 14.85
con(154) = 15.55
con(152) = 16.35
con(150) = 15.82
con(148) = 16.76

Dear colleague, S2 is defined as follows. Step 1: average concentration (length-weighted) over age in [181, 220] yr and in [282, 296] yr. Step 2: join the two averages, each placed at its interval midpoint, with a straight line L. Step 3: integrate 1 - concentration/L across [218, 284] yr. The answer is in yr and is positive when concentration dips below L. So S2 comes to -1.2 yr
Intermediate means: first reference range 14.4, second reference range 13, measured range 13.9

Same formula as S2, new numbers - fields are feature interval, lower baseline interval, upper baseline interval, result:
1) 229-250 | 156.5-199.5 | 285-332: -0.7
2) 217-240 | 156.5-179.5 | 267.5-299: 0.5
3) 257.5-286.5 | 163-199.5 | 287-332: -2.7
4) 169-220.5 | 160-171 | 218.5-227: -2.8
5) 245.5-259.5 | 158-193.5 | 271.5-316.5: -0.9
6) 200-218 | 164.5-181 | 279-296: -0.8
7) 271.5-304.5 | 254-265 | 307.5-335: -1.9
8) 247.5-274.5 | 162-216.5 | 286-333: -3.1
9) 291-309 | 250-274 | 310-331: -1.7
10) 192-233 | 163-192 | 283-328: -1.6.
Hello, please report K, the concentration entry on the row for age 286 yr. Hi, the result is 12.8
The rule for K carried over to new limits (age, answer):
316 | 12.57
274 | 14.09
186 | 15.26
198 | 14.38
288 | 13.86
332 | 8.985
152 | 16.35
